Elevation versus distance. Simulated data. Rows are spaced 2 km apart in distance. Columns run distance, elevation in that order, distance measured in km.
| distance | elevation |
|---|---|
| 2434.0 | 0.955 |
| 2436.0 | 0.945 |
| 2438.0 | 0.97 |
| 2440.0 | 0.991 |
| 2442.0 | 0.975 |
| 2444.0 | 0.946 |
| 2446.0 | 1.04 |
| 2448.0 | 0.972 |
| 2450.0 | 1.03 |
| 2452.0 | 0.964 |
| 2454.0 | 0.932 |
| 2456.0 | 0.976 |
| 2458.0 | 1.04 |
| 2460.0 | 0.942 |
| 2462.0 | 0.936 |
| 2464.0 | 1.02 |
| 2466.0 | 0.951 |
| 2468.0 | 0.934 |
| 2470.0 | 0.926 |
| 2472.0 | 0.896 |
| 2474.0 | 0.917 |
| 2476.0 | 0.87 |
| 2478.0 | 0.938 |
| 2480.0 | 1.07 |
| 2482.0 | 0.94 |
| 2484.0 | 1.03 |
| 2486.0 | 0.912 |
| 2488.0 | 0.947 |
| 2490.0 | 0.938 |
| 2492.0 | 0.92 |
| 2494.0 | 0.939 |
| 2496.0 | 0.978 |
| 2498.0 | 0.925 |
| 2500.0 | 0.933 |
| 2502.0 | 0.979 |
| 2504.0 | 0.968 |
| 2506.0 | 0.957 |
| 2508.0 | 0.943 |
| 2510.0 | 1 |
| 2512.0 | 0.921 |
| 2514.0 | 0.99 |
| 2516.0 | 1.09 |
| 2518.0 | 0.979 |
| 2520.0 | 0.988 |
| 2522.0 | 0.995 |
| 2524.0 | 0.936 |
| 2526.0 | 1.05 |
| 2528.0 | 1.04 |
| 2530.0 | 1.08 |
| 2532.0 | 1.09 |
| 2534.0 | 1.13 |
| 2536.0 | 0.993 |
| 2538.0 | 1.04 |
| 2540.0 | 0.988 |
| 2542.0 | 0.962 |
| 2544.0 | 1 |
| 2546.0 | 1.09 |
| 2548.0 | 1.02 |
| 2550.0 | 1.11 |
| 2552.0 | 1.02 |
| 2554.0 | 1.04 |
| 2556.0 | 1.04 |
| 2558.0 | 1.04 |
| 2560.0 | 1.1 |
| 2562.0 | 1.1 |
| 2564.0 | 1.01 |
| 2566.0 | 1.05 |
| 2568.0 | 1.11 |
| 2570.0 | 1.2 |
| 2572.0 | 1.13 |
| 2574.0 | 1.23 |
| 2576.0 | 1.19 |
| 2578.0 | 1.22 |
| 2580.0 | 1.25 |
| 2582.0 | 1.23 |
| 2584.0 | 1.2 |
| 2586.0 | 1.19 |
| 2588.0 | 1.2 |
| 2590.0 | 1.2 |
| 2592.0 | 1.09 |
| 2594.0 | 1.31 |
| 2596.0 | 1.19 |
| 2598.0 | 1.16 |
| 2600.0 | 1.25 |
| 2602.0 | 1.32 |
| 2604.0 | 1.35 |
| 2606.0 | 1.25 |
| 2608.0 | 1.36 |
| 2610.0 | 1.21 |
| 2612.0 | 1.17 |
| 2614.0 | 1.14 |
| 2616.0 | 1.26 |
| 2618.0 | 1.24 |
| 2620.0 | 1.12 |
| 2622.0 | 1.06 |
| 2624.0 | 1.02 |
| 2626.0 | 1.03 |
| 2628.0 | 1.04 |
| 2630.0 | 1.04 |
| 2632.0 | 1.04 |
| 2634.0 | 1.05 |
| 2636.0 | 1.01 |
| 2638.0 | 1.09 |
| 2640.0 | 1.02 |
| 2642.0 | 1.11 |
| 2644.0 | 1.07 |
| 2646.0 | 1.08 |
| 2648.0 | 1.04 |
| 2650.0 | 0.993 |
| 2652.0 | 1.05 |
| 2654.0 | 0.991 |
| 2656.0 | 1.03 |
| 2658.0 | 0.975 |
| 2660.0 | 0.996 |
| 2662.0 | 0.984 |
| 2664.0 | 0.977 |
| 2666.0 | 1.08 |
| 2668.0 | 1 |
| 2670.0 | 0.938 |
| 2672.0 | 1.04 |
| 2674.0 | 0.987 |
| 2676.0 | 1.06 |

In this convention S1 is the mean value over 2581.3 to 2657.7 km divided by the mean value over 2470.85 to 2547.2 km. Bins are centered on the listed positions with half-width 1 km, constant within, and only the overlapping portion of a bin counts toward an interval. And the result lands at 1.2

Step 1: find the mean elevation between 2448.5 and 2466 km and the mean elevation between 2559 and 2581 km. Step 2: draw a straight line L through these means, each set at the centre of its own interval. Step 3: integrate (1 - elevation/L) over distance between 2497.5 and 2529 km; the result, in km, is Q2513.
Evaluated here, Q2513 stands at 2.4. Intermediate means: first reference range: 0.978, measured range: 0.982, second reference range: 1.14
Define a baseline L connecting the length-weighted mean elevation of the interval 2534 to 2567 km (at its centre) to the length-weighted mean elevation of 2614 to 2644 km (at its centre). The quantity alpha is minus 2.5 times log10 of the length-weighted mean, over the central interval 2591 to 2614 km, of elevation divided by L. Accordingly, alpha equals -0.160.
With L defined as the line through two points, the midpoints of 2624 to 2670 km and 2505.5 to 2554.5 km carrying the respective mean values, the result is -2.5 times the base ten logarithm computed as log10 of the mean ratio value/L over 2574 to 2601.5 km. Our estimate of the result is -0.18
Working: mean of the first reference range 1.02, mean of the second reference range 1.03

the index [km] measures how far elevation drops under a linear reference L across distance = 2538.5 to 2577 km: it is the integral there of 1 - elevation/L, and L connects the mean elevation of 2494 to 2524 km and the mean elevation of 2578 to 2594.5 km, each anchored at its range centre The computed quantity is 1.6 km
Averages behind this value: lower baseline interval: 0.972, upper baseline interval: 1.21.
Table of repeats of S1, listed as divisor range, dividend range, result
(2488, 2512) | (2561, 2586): 1.22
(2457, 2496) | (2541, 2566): 1.10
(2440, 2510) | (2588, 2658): 1.18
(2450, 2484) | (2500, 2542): 1.05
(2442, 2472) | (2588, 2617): 1.27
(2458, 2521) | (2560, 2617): 1.25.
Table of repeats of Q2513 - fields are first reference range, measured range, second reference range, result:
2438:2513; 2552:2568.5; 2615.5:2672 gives -0.9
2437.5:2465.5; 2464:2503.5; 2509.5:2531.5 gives 1.9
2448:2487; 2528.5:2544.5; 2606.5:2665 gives -0.5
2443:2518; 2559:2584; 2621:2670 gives -3.8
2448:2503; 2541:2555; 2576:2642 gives 0.5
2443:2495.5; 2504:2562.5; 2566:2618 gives 3.6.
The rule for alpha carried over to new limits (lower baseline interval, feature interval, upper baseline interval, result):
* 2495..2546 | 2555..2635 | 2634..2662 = -0.14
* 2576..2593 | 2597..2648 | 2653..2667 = -0.03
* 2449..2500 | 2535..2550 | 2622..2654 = -0.03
